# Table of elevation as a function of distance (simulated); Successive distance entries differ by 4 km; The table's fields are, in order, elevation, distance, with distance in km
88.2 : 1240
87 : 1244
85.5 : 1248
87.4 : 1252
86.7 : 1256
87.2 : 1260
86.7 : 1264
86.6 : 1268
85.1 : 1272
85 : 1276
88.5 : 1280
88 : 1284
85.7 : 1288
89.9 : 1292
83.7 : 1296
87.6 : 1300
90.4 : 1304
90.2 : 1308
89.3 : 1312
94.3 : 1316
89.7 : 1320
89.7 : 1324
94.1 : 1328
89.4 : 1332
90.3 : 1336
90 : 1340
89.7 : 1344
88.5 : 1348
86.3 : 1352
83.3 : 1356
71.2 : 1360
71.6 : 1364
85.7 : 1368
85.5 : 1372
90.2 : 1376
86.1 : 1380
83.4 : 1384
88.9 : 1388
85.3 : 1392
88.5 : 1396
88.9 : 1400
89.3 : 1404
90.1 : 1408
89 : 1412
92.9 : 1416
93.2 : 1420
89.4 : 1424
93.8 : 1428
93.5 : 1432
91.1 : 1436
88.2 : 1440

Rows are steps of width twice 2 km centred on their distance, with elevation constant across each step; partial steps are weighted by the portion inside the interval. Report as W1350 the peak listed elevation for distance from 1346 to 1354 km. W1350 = 88.5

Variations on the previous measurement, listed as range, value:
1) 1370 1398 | 90.2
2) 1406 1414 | 90.1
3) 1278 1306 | 90.4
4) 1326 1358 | 94.1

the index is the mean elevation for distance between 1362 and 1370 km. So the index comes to 78.7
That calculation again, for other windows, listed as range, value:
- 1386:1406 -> 88.2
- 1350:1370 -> 79.6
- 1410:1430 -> 91.7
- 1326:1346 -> 90.7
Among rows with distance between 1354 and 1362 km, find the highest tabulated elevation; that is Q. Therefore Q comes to 83.3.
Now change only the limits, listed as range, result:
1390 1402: 88.9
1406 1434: 93.8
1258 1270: 87.2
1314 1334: 94.3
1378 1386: 86.1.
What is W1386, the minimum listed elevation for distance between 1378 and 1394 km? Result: 83.4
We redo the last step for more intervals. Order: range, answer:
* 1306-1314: 89.3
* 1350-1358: 83.3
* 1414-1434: 89.4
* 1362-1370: 71.6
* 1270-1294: 85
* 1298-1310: 87.6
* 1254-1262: 86.7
